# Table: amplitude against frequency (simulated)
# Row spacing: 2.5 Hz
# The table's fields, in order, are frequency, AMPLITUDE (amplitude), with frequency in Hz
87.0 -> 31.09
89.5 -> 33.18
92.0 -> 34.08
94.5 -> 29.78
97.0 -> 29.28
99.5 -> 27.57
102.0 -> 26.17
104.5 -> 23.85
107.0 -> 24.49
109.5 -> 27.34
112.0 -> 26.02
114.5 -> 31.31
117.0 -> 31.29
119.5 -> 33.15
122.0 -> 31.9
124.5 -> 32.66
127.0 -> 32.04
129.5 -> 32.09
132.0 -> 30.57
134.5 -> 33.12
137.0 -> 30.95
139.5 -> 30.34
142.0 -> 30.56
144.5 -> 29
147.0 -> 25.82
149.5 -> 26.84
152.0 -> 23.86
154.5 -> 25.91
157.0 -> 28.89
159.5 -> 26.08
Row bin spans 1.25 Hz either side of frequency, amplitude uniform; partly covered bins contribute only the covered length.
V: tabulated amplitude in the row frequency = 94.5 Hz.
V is 29.78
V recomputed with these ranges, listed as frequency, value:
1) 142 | 30.56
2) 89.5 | 33.18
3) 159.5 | 26.08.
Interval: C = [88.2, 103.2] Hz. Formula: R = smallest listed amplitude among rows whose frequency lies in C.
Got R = 26.17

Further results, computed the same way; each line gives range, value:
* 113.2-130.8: 31.29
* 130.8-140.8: 30.34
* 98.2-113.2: 23.85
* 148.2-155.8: 23.86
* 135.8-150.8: 25.82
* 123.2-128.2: 32.04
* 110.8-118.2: 26.02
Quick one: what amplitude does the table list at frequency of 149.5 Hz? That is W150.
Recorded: 26.84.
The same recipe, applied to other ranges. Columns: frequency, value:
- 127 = 32.04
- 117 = 31.29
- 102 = 26.17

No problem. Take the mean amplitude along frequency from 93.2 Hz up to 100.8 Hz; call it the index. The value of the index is 28.9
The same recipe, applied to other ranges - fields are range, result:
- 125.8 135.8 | 31.9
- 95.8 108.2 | 26.3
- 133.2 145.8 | 30.8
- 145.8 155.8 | 25.6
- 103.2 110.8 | 25.2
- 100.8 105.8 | 25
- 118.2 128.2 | 32.4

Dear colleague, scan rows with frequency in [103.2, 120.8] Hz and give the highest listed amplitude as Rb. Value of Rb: 33.15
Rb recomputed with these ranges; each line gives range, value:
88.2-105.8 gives 34.08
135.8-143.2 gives 30.95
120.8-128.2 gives 32.66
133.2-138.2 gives 33.12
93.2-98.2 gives 29.78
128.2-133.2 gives 32.09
